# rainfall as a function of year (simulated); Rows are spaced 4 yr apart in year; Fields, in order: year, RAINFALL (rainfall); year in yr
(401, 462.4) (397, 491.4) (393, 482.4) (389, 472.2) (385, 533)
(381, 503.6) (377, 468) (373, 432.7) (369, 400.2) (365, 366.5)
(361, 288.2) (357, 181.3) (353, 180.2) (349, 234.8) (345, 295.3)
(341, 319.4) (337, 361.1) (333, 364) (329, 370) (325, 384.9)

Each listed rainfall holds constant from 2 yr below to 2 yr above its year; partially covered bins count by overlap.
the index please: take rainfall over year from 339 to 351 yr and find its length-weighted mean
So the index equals 283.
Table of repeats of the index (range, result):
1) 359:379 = 391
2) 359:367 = 327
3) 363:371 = 383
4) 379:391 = 503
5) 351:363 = 217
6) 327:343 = 354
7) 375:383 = 486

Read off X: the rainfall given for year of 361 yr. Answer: 288.2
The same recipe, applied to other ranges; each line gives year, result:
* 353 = 180.2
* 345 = 295.3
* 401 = 462.4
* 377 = 468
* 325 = 384.9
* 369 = 400.2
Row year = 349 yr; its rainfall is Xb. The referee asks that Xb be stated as 234.8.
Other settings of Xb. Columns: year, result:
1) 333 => 364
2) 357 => 181.3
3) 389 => 472.2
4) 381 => 503.6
